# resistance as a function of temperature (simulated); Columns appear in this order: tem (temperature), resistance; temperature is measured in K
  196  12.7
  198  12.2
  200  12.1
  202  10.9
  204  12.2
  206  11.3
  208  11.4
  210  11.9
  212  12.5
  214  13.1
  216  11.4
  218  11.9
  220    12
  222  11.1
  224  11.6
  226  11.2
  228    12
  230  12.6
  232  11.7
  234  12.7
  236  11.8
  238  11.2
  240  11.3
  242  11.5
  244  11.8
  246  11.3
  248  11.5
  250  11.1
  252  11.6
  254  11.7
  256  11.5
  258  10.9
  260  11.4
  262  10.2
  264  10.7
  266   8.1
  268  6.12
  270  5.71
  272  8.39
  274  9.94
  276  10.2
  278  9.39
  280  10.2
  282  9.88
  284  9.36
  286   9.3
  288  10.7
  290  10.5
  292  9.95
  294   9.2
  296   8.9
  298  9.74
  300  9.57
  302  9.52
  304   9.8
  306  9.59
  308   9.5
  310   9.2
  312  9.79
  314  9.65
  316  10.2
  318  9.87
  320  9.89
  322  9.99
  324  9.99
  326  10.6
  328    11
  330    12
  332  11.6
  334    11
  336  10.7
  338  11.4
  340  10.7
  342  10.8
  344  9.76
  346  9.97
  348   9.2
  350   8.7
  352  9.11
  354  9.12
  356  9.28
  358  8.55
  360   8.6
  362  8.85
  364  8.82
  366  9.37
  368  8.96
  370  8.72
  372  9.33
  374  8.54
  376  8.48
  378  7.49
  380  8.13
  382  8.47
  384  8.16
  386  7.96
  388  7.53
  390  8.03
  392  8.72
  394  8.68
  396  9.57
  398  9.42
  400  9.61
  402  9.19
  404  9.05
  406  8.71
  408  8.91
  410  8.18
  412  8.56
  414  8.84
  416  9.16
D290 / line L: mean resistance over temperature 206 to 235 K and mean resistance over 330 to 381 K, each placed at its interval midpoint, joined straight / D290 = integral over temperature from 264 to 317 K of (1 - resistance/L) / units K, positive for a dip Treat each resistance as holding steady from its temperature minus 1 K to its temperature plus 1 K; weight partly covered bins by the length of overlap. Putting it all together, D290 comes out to 6.3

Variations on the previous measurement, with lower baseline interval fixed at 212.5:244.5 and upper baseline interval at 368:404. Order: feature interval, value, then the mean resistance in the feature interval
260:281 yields 3.7 K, 9.01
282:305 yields 1.8 K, 9.69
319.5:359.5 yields -2.4 K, 10.2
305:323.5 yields 0.6 K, 9.75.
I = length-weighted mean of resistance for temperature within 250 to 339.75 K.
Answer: 9.98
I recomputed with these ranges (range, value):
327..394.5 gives 9.29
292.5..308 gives 9.49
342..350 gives 9.67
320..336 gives 10.8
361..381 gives 8.67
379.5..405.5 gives 8.67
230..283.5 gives 10.5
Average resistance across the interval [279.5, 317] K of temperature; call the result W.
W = 9.71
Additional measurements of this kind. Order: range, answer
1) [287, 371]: 9.82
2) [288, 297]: 9.76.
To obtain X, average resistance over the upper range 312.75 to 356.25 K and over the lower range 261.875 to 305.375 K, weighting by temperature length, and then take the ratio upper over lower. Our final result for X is 1.10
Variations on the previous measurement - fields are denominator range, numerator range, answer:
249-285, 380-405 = 0.89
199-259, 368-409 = 0.74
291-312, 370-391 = 0.87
